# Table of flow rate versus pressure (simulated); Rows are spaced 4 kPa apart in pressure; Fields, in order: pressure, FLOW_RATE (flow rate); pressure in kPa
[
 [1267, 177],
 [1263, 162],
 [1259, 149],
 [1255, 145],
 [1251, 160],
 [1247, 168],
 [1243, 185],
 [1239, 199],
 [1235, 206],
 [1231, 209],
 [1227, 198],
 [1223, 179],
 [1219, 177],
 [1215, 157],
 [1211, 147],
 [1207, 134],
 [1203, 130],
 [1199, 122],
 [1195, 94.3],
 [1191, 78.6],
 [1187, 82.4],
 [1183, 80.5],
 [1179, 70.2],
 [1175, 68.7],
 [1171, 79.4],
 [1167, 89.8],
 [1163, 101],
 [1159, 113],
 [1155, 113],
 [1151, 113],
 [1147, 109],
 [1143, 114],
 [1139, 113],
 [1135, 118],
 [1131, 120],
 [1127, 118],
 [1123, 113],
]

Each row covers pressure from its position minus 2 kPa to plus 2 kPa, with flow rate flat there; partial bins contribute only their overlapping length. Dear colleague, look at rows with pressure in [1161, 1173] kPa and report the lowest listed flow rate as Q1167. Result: 79.4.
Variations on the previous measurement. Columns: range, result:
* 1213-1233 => 157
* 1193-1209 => 94.3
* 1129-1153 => 109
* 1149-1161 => 113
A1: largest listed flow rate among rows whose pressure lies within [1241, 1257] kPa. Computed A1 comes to 185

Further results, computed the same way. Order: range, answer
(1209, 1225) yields 179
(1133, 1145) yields 118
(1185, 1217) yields 157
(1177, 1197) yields 94.3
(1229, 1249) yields 209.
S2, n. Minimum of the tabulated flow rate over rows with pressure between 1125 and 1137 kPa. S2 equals 118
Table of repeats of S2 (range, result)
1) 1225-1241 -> 198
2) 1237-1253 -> 160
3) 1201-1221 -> 130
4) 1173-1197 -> 68.7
